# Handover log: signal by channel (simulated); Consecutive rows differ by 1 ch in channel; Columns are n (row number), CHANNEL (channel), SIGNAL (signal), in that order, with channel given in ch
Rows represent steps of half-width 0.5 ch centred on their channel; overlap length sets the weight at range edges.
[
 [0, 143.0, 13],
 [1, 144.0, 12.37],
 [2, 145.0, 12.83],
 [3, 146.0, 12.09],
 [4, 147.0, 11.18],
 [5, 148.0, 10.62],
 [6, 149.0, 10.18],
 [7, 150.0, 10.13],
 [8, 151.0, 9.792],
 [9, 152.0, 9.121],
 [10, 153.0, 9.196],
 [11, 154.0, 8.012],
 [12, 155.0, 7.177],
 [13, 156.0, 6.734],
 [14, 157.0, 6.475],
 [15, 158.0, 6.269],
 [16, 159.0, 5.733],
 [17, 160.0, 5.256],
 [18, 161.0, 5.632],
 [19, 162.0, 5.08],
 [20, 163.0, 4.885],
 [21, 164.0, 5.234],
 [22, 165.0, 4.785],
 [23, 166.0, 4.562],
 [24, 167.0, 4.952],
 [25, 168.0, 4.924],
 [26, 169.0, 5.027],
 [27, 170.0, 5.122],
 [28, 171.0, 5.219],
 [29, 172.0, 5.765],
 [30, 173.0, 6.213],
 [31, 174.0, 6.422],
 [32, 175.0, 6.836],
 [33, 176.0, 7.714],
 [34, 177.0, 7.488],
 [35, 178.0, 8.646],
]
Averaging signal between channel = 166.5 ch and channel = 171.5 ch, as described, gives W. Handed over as 5.05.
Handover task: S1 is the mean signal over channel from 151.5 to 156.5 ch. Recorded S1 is 8.05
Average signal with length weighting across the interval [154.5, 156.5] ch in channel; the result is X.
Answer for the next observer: 6.96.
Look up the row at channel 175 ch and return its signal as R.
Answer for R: 6.836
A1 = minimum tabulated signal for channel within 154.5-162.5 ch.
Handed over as 5.08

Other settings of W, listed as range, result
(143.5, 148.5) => 11.8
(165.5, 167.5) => 4.76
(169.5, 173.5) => 5.58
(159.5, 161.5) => 5.44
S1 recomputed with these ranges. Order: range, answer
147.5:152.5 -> 9.97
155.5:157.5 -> 6.6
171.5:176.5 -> 6.59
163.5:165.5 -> 5.01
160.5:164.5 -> 5.21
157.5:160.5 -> 5.75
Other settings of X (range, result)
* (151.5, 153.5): 9.16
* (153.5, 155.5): 7.59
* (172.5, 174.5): 6.32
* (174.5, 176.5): 7.28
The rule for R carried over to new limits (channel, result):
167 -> 4.952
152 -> 9.121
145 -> 12.83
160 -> 5.256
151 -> 9.792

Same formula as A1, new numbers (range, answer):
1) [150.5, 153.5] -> 9.121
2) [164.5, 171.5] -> 4.562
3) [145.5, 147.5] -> 11.18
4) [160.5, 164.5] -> 4.885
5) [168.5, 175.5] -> 5.027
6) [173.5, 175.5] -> 6.422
